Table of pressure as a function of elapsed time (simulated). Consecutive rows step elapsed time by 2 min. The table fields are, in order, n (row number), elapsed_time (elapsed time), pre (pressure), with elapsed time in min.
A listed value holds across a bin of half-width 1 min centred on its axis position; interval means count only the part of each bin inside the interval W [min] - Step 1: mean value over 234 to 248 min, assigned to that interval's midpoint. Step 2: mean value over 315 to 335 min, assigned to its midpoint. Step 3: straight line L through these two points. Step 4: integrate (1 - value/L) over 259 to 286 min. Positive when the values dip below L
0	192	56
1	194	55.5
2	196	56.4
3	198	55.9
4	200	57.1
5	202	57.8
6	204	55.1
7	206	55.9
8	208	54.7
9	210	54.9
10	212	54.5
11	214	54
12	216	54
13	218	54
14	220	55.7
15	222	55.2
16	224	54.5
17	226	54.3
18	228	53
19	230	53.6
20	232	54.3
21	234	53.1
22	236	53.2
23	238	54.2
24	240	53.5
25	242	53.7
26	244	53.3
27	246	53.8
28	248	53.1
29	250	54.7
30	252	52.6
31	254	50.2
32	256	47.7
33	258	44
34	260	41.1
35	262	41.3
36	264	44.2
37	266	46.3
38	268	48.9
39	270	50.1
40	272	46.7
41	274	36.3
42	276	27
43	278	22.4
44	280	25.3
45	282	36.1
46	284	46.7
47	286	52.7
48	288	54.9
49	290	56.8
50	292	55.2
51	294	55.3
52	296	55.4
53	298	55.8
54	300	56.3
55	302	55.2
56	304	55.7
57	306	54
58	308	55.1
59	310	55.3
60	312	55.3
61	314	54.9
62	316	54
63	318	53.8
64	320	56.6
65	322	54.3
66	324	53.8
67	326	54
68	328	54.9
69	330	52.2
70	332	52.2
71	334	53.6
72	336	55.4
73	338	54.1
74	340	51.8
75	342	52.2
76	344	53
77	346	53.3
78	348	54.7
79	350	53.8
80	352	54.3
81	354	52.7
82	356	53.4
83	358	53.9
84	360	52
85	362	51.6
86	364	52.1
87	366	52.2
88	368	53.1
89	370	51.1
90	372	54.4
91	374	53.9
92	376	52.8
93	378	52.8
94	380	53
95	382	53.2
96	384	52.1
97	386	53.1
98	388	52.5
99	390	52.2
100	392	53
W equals 6.9 min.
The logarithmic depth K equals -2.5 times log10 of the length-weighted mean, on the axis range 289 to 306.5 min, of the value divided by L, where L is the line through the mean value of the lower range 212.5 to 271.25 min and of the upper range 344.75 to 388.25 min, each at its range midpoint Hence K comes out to -0.069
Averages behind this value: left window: 51.4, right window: 53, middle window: 55.6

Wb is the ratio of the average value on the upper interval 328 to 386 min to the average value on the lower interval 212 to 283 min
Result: 1.10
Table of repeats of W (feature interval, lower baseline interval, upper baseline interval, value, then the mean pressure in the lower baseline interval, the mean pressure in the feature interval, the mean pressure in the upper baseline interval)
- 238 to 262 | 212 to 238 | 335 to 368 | 1.5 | 54.1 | 50.5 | 53.2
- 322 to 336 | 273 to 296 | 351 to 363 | -1.3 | 43.2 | 53.6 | 53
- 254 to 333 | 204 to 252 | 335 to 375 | 6.5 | 54.1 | 49.2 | 53.1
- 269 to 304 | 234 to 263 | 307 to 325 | 4.2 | 50.5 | 46.6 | 54.8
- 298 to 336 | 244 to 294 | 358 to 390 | -4.4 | 45.7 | 54.6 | 52.7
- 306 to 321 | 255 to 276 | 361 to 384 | -2.2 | 43.8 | 54.9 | 52.7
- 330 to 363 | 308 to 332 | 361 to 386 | 0.2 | 54.4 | 53.2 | 52.7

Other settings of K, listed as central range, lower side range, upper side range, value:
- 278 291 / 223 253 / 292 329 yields 0.24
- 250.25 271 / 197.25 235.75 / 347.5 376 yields 0.16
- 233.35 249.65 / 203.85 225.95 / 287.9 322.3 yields 0.03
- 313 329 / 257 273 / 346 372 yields -0.10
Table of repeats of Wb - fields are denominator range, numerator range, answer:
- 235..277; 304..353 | 1.13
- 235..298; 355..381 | 1.11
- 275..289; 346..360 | 1.42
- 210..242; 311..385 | 0.99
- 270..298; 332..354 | 1.20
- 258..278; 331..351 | 1.29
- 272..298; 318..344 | 1.21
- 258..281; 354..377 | 1.34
